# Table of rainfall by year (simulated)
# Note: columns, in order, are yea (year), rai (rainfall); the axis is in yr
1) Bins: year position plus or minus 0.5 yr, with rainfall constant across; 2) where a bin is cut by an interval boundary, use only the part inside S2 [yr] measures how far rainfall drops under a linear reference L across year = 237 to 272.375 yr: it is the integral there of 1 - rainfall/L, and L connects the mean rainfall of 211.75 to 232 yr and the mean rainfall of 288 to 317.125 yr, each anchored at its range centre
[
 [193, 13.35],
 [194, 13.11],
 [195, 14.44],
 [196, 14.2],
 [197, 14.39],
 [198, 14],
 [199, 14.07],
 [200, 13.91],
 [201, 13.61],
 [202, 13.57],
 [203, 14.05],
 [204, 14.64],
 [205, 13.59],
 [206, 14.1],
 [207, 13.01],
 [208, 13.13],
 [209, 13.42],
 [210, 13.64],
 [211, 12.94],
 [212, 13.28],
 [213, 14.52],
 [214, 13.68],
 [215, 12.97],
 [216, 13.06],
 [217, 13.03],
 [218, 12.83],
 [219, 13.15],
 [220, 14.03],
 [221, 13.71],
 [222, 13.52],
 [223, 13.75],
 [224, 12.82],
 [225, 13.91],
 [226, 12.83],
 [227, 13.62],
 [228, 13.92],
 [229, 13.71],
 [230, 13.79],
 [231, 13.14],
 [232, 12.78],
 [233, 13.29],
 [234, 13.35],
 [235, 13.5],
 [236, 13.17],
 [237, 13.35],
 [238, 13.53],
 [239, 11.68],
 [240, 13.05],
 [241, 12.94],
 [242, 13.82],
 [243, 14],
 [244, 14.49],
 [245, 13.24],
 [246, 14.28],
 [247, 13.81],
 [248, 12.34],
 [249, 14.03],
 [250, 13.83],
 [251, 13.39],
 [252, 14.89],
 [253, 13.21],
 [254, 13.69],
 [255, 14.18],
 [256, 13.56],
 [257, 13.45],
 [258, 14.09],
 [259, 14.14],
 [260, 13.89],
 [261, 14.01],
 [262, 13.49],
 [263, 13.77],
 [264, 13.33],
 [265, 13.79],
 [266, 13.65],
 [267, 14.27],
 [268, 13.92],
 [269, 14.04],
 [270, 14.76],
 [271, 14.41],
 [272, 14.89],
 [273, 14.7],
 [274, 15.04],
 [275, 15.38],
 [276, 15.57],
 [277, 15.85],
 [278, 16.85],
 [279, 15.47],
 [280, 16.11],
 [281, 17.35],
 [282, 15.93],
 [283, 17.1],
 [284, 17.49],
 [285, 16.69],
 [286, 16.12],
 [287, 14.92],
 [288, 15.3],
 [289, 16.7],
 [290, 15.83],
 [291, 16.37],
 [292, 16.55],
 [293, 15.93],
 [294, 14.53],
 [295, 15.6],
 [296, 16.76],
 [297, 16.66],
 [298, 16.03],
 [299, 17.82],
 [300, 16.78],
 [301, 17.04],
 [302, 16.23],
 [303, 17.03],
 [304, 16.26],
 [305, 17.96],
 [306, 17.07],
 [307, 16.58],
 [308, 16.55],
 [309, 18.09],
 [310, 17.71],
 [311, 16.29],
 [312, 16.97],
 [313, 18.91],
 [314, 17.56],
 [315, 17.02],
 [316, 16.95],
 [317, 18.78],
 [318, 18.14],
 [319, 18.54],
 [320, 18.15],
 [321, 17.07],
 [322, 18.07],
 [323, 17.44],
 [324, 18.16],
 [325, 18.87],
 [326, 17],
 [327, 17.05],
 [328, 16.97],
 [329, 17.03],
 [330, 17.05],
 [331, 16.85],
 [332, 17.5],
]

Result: 2.5 yr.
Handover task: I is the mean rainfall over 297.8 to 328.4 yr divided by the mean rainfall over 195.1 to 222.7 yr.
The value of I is 1.28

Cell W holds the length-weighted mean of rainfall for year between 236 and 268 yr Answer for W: 13.6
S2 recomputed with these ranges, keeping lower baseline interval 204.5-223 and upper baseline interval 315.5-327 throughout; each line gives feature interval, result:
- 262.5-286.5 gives 1.0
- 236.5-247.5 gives 0.9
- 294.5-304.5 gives 0.2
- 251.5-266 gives 1.4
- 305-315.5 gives 0.1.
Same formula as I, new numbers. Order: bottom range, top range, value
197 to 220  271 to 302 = 1.18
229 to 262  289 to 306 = 1.22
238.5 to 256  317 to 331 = 1.30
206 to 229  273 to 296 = 1.19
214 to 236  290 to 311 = 1.25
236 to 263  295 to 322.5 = 1.27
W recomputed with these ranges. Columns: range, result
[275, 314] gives 16.6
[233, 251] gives 13.4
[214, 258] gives 13.5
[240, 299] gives 14.8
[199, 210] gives 13.7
